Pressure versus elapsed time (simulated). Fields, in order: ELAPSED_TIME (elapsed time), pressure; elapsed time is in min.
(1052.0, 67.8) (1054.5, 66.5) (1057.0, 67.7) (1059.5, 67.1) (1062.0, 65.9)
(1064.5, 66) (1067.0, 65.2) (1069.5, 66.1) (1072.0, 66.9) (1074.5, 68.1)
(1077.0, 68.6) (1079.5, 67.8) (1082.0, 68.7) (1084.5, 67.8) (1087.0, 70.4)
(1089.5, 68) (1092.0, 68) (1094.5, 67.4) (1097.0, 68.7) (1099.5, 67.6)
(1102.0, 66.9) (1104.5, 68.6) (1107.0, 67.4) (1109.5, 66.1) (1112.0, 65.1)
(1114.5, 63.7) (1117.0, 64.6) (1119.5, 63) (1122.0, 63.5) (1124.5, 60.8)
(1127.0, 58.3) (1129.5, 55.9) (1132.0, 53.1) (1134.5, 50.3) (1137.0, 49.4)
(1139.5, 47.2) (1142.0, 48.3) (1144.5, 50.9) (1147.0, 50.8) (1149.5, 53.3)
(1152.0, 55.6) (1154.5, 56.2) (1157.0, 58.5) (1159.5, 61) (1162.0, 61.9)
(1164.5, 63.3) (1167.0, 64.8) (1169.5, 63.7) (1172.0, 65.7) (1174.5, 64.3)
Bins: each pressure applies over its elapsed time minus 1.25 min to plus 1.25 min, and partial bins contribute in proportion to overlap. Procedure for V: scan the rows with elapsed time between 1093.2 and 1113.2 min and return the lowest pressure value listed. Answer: 65.1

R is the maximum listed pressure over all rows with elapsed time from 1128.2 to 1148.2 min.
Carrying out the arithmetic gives 55.9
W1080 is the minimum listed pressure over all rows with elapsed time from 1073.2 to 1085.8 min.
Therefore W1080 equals 67.8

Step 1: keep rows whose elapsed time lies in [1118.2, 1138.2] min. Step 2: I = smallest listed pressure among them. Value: 49.4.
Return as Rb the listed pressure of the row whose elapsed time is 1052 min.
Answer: 67.8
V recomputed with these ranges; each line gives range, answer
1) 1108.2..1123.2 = 63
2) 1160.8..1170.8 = 61.9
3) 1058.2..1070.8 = 65.2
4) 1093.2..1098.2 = 67.4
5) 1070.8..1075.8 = 66.9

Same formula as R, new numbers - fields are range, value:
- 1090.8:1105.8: 68.7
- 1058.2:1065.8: 67.1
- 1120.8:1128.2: 63.5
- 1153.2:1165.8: 63.3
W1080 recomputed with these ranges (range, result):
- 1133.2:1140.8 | 47.2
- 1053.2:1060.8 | 66.5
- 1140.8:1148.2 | 48.3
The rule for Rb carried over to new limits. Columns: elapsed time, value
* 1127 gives 58.3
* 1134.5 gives 50.3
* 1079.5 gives 67.8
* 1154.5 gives 56.2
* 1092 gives 68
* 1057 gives 67.7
